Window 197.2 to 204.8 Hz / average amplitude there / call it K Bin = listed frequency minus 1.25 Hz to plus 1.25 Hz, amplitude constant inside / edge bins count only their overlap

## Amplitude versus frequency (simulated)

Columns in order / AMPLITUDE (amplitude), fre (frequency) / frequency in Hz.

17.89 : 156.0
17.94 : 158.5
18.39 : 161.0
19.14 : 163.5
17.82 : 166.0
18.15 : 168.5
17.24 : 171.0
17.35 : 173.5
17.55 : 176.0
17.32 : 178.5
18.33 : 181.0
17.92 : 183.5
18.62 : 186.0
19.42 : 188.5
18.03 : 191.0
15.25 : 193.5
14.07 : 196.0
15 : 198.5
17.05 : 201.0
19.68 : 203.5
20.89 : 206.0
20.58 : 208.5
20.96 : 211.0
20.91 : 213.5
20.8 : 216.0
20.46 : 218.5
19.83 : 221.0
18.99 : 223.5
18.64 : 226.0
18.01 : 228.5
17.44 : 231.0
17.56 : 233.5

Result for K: 17.2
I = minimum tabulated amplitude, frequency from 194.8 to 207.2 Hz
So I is 14.07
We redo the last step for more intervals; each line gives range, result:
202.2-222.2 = 19.68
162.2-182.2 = 17.24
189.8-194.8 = 15.25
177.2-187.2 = 17.32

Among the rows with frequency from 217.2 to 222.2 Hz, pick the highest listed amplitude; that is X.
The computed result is 20.46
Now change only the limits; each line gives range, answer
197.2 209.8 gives 20.89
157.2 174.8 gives 19.14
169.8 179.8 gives 17.55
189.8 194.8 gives 18.03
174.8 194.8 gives 19.42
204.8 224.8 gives 20.96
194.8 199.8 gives 15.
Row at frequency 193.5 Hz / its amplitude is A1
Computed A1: 15.25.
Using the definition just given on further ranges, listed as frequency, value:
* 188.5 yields 19.42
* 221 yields 19.83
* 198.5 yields 15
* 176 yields 17.55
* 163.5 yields 19.14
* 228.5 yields 18.01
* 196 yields 14.07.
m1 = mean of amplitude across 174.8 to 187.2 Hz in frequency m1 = 17.9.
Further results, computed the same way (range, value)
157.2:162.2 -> 18.2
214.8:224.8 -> 20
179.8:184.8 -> 18.1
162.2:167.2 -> 18.5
